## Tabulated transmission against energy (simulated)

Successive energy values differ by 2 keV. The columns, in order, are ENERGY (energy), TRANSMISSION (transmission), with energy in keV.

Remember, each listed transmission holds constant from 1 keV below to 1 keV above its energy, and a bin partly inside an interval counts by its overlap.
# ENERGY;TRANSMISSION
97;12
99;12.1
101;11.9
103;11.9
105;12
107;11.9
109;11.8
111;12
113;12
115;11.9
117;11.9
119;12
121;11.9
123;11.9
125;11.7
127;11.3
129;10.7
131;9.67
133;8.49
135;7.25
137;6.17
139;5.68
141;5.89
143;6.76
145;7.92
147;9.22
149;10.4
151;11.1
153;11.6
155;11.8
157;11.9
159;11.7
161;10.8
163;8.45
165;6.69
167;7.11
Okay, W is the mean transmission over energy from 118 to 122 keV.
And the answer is 11.9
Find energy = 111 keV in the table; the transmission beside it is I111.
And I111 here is 12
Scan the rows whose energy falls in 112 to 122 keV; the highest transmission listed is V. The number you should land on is 12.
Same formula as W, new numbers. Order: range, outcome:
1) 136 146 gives 6.48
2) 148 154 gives 11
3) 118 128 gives 11.8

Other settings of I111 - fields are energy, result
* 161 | 10.8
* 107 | 11.9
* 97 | 12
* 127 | 11.3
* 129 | 10.7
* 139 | 5.68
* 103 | 11.9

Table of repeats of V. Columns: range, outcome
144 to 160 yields 11.9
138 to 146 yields 7.92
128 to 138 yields 10.7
